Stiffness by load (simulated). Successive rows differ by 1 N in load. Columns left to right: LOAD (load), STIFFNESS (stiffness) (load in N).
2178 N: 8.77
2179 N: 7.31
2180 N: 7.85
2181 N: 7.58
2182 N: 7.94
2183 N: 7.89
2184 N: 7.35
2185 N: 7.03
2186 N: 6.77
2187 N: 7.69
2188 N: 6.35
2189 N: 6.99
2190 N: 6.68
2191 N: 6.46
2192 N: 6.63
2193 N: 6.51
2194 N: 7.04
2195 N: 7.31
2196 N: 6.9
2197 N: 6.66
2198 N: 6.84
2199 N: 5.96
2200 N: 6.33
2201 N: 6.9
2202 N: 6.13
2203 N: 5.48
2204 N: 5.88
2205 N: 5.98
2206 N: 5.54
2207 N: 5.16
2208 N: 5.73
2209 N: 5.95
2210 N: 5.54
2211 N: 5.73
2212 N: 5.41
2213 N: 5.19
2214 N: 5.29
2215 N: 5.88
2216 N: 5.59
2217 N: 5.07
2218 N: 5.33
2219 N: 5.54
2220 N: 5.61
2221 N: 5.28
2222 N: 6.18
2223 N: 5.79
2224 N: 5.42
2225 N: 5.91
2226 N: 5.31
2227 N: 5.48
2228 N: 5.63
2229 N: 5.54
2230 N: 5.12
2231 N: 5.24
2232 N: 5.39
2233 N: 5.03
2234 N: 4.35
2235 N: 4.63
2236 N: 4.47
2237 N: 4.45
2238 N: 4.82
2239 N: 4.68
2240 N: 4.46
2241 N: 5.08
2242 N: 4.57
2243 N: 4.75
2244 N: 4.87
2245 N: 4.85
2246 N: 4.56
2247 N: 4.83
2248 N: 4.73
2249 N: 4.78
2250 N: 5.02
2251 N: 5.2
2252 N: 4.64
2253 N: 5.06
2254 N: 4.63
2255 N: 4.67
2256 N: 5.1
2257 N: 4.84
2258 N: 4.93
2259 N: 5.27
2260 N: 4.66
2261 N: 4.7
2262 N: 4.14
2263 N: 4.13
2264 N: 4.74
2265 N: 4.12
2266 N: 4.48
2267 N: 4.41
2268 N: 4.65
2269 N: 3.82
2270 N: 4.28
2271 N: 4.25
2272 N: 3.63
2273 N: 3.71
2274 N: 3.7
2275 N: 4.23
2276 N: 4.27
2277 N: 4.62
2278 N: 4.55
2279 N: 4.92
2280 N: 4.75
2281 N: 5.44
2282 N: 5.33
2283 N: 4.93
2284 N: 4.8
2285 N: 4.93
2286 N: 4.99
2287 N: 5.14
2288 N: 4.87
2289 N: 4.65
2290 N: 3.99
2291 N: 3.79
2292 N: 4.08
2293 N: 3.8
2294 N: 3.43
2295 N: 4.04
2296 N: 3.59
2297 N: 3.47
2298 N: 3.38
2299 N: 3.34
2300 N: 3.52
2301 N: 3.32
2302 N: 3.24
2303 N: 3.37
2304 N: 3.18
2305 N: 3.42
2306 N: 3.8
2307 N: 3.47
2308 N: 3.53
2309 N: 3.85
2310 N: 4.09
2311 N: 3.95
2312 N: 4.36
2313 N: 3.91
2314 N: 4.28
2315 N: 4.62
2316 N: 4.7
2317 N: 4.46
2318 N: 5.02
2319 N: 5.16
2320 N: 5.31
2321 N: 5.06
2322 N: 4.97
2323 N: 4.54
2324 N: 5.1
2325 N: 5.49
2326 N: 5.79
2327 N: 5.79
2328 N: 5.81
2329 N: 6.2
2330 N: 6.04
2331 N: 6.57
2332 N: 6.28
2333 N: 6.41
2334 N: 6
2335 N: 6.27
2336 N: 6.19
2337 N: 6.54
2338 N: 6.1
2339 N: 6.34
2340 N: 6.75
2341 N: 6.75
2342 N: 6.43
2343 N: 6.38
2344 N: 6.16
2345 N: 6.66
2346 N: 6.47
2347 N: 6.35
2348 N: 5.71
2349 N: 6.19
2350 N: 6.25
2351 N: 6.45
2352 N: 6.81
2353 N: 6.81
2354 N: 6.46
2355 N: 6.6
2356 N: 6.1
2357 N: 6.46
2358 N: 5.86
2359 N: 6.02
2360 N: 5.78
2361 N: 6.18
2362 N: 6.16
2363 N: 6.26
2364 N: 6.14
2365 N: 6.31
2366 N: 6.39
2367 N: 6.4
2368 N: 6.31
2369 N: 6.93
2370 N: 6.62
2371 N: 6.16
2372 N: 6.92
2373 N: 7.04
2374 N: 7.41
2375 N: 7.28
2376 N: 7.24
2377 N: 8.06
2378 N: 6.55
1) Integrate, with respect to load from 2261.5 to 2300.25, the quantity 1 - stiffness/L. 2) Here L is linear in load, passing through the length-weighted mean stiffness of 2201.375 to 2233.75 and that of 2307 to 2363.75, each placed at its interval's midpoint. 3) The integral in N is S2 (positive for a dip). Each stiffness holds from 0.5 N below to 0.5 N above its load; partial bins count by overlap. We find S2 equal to 9.3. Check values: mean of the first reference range 5.54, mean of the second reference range 5.71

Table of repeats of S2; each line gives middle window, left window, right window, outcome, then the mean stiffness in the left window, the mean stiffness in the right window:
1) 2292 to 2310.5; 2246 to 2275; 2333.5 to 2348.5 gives 6.4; 4.54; 6.34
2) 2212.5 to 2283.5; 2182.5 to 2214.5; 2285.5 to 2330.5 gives 7.6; 6.35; 4.35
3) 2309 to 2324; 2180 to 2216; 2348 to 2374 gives 4.2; 6.43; 6.39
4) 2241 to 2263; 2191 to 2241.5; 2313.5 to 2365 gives 3.6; 5.64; 5.95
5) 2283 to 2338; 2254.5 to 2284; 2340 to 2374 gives 8.0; 4.53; 6.4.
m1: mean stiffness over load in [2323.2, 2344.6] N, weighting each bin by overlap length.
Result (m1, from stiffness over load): 6.14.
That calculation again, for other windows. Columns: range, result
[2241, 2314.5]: 4.32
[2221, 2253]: 5.03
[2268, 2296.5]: 4.38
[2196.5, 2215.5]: 5.87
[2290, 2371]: 5.32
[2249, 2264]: 4.78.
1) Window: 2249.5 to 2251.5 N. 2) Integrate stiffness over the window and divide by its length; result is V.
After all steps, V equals 5.11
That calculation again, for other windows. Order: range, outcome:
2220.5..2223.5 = 5.75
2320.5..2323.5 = 4.86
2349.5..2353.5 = 6.58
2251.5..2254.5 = 4.78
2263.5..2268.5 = 4.48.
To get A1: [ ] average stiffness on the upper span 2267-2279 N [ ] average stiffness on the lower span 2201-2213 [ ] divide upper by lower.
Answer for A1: 0.73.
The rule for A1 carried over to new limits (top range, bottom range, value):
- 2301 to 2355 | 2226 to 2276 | 1.15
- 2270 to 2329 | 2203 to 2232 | 0.79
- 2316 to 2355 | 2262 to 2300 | 1.40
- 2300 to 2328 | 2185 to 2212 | 0.69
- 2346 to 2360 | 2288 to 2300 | 1.65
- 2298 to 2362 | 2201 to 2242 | 1.00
